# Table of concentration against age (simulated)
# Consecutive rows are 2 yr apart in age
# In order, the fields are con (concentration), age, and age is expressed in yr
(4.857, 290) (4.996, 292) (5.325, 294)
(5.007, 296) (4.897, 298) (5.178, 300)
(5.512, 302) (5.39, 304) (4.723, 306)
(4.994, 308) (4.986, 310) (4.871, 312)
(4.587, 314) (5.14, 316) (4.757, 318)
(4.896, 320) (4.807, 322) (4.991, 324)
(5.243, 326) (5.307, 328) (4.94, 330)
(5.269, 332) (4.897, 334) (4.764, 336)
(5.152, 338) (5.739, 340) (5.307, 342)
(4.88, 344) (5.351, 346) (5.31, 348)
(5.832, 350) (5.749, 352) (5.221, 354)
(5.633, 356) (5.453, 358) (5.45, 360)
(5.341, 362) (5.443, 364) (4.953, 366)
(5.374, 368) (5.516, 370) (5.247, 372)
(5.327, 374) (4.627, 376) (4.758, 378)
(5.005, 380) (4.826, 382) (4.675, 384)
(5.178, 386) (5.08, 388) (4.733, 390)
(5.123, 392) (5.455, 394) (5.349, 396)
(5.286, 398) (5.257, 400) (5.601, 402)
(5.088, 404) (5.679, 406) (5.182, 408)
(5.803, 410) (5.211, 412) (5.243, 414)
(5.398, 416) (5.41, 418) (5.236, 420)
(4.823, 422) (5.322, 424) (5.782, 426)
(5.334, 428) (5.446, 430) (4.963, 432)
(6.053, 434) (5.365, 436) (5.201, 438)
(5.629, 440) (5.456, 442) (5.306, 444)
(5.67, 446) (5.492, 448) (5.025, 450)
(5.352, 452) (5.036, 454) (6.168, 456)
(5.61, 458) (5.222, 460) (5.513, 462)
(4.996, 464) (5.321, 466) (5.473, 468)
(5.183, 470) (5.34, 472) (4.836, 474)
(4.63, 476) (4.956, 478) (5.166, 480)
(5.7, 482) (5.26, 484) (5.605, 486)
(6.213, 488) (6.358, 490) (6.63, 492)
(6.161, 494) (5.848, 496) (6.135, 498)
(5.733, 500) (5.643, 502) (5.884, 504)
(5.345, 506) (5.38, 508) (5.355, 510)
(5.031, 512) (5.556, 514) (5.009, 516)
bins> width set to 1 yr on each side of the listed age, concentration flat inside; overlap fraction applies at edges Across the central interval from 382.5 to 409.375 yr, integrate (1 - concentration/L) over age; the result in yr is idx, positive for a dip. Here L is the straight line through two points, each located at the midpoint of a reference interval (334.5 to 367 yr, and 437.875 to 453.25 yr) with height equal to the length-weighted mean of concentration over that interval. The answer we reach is 0.80 yr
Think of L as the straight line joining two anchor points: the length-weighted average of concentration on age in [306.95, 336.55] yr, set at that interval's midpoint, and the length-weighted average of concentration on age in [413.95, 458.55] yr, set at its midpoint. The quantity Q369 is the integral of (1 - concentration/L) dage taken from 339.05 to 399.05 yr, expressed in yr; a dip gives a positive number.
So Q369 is -1.1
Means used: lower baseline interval 4.97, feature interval 5.24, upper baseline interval 5.41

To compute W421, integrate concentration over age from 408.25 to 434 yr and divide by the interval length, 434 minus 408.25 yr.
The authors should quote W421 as 5.35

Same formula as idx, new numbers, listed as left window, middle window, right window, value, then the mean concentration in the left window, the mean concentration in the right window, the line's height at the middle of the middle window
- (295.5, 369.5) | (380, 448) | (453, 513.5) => 0.7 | 5.17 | 5.52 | 5.36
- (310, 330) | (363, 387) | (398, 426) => 0.5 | 4.96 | 5.34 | 5.19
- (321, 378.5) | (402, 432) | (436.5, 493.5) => 0.1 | 5.24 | 5.45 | 5.36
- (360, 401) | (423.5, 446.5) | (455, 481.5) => -1.1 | 5.14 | 5.27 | 5.22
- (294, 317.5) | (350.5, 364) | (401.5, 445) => -0.8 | 5.03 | 5.39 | 5.19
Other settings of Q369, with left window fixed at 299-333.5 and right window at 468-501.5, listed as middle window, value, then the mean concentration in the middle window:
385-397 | 0.3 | 5.15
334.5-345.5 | -0.1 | 5.16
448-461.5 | 0.2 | 5.41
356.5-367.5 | -0.3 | 5.34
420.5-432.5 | 0.3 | 5.29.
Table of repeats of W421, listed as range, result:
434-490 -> 5.39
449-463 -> 5.42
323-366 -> 5.29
